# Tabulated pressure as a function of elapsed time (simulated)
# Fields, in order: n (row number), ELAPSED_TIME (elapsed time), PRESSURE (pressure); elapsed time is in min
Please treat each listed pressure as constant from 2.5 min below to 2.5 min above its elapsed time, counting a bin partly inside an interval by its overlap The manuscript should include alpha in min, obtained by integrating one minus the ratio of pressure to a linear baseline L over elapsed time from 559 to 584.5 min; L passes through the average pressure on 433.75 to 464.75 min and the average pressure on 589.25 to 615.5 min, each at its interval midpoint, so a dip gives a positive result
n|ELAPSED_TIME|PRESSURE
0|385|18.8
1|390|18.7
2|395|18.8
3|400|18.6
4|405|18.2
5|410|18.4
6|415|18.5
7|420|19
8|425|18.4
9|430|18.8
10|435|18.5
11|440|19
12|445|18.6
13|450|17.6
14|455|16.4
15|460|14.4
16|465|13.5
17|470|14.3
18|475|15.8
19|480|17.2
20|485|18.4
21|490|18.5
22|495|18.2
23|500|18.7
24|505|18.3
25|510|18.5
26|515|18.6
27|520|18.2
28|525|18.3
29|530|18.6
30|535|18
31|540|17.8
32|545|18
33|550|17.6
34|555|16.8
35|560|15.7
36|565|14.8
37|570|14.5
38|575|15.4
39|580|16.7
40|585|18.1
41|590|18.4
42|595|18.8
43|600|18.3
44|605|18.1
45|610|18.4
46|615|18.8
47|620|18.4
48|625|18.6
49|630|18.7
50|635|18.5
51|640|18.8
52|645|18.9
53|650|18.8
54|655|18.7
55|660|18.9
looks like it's 3.60 min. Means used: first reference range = 17.1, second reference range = 18.4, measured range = 15.6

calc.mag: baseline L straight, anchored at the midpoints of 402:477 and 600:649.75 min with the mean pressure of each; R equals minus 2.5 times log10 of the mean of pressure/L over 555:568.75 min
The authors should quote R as 0.17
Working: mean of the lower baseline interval 17.3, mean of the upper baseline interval 18.6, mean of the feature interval 15.5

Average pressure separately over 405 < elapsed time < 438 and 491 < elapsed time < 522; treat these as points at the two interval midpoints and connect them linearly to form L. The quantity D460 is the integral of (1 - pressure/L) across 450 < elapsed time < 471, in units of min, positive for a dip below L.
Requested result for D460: 3.9 min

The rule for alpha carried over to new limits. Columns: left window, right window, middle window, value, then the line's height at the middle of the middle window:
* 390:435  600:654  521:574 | 4.5 min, 18.6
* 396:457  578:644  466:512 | 2.4 min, 18.4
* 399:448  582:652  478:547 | 1.2 min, 18.6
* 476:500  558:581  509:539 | -2.7 min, 16.8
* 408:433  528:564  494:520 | -1.0 min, 17.8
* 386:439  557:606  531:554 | -0.8 min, 17.2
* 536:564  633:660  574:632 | -0.3 min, 18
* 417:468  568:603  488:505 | -1.1 min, 17.3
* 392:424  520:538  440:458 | 0.8 min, 18.5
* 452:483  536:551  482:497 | -2.1 min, 16.1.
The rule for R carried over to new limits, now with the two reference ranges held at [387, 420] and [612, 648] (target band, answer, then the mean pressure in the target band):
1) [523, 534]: 0.01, 18.4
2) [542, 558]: 0.07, 17.4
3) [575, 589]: 0.09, 17.1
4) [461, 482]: 0.23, 15.1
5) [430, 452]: 0.01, 18.5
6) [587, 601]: 0.01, 18.5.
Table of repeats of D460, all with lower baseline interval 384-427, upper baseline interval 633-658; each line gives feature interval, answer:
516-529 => 0.2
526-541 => 0.4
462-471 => 2.3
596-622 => 0.4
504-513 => 0.1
